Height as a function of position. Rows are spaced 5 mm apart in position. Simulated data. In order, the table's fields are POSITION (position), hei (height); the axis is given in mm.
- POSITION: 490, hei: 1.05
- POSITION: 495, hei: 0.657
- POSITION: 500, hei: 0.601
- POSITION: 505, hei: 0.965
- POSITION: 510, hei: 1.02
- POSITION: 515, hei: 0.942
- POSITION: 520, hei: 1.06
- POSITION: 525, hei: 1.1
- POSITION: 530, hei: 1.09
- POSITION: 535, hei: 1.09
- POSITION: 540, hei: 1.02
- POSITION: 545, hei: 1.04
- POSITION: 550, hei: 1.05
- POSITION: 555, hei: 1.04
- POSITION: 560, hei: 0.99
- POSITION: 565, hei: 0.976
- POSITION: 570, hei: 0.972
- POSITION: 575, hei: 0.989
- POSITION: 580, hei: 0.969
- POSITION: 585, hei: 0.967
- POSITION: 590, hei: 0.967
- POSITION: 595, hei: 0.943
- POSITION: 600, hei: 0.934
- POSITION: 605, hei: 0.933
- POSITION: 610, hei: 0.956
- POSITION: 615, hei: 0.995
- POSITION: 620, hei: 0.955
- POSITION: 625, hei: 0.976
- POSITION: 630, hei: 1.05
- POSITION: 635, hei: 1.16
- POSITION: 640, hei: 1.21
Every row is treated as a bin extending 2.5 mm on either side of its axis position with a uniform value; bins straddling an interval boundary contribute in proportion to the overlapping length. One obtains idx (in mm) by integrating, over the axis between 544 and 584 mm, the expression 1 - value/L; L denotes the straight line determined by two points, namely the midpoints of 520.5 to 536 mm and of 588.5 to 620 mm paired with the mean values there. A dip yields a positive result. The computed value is 1.0 mm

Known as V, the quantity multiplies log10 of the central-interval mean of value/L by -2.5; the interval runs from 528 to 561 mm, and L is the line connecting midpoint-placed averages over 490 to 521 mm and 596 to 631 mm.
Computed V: -0.15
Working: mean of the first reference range 0.879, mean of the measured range 1.05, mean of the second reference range 0.967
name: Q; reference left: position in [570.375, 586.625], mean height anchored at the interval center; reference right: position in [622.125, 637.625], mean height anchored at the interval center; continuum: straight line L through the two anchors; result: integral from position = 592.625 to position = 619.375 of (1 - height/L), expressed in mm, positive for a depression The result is 1.80 mm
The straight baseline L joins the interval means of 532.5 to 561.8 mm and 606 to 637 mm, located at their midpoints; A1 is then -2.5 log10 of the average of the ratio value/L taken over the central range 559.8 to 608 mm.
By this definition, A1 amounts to 0.068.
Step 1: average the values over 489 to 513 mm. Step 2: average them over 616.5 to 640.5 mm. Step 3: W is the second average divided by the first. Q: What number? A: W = 1.2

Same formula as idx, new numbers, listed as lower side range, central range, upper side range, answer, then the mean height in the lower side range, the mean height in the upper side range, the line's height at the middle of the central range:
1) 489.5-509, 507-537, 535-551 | -3.8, 0.81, 1.04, 0.932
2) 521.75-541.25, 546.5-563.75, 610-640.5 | 0.7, 1.08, 1.04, 1.07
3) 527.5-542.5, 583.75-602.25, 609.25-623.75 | 0.9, 1.07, 0.971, 0.998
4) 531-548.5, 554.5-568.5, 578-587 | 0.2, 1.05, 0.968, 1.01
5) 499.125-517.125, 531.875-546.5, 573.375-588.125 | -1.8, 0.906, 0.974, 0.935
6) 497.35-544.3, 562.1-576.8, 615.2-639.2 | 0.5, 0.989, 1.04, 1.01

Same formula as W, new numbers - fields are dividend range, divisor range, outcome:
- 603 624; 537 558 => 0.93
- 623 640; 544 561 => 1.05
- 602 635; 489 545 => 1.03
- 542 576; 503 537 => 0.97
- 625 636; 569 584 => 1.09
